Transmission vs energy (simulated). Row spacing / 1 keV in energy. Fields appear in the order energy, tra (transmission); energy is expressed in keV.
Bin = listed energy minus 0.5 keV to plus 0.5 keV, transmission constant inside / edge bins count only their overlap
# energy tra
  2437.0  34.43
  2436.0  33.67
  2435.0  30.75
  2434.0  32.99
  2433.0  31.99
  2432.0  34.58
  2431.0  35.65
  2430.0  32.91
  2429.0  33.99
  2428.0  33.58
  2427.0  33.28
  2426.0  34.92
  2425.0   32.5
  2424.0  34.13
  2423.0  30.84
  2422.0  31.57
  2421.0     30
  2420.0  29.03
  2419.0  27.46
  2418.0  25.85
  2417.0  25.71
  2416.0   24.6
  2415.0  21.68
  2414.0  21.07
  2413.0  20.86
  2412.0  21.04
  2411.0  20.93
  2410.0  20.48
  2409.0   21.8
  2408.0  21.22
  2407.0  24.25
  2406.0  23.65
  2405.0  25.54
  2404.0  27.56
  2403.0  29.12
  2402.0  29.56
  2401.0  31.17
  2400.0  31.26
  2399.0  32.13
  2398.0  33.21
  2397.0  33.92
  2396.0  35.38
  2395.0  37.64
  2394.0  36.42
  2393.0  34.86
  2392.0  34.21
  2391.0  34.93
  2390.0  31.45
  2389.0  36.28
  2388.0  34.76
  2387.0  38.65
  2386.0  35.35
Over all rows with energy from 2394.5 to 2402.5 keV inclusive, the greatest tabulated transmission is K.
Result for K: 37.64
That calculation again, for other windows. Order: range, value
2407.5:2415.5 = 21.8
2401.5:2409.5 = 29.56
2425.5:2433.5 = 35.65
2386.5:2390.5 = 38.65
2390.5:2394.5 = 36.42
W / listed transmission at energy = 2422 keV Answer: 31.57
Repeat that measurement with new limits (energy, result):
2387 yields 38.65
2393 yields 34.86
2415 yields 21.68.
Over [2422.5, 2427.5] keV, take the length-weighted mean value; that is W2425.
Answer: 33.1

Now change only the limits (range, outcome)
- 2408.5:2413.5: 21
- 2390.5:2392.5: 34.6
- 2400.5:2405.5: 28.6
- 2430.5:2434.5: 33.8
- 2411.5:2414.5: 21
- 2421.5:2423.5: 31.2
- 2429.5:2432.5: 34.4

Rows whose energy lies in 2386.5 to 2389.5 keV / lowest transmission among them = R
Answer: 34.76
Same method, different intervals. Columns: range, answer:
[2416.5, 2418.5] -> 25.71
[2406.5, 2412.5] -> 20.48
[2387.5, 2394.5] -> 31.45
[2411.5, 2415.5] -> 20.86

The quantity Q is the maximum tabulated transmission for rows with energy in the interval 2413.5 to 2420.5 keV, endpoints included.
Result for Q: 29.03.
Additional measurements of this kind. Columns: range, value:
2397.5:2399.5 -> 33.21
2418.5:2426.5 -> 34.92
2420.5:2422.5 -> 31.57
